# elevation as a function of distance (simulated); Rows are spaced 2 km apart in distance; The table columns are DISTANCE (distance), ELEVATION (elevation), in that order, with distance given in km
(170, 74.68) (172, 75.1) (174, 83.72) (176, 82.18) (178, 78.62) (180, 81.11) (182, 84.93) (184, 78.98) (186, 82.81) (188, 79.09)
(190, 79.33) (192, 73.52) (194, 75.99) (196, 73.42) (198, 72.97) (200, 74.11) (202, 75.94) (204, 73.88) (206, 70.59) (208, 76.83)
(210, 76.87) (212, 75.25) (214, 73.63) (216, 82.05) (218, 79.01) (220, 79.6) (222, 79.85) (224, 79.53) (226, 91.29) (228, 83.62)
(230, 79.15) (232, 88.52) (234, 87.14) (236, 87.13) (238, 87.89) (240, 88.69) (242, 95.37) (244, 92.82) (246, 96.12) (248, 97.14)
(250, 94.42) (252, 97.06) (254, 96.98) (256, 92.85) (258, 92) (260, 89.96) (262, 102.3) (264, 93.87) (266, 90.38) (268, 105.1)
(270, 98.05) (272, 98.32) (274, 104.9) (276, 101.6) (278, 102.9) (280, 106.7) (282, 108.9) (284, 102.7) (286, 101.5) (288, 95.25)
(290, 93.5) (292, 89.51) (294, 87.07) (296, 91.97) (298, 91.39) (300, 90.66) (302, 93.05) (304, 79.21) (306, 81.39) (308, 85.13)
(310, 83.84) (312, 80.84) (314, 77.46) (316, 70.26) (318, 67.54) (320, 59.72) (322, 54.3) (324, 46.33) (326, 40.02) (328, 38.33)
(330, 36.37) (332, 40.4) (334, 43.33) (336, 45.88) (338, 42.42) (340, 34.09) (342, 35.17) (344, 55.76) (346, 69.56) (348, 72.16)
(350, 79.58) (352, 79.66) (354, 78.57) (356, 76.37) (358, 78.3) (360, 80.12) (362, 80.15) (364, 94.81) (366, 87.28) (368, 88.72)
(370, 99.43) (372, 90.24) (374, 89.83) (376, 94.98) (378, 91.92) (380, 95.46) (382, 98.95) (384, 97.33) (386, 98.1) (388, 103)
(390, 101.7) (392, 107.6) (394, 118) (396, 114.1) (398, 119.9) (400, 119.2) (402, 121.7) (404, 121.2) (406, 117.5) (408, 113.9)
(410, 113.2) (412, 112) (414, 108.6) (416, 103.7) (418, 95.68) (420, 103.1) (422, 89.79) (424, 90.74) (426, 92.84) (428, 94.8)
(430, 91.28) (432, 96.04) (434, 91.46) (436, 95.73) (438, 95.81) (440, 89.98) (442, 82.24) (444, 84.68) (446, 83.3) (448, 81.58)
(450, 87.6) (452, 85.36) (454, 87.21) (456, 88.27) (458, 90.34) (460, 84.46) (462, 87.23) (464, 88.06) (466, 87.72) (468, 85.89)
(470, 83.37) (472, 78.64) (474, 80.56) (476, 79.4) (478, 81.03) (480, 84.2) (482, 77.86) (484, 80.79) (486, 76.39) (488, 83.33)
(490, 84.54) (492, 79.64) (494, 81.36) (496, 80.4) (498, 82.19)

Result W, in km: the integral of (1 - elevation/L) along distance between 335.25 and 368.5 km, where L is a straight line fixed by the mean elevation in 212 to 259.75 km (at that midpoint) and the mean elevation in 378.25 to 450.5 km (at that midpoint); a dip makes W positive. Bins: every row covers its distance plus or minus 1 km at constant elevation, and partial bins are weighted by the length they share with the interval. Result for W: 9.4 km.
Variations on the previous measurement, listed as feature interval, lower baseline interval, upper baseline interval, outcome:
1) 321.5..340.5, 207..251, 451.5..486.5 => 9.6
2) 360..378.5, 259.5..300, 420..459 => 0.6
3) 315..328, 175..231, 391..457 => 5.0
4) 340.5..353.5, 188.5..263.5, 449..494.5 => 3.0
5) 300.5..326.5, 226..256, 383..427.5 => 7.0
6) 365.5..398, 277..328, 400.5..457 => -2.7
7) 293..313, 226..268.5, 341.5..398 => 0.9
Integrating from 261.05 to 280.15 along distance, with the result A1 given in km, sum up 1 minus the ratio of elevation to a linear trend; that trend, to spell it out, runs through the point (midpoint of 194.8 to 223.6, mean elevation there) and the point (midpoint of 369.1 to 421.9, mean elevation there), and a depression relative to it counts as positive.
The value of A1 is -3.19 km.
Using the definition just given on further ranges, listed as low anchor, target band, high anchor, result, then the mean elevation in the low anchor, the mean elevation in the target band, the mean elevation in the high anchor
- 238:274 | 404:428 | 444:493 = -4.85 km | 95.4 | 104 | 83.6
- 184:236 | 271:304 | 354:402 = -3.75 km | 78.7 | 96.9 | 96.9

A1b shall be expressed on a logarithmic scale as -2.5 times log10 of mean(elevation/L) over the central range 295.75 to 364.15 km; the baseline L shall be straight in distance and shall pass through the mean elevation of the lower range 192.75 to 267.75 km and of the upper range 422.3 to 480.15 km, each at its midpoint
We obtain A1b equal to 0.28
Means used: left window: 85.1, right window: 87.3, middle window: 66.6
